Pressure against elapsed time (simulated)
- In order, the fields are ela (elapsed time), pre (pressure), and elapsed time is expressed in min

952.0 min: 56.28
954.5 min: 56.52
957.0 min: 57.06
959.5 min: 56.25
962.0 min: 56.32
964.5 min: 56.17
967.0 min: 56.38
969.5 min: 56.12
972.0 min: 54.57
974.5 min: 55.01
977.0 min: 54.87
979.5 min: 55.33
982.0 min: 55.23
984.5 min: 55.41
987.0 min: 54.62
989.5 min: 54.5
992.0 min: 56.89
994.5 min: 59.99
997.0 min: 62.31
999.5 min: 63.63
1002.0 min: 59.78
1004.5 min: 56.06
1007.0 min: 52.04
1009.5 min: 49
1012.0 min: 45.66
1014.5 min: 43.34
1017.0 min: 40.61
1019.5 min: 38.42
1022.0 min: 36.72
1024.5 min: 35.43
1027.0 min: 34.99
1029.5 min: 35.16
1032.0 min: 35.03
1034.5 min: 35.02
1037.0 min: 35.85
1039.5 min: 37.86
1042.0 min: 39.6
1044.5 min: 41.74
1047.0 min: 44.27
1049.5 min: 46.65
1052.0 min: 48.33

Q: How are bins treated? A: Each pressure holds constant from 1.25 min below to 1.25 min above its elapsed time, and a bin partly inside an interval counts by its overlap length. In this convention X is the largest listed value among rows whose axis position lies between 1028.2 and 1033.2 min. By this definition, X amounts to 35.16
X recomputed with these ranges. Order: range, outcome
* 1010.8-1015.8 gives 45.66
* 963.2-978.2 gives 56.38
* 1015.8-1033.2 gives 40.61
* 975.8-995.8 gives 59.99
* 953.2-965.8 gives 57.06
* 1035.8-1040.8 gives 37.86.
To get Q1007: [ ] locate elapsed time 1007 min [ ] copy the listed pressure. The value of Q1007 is 52.04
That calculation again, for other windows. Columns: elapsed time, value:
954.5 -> 56.52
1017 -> 40.61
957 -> 57.06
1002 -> 59.78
